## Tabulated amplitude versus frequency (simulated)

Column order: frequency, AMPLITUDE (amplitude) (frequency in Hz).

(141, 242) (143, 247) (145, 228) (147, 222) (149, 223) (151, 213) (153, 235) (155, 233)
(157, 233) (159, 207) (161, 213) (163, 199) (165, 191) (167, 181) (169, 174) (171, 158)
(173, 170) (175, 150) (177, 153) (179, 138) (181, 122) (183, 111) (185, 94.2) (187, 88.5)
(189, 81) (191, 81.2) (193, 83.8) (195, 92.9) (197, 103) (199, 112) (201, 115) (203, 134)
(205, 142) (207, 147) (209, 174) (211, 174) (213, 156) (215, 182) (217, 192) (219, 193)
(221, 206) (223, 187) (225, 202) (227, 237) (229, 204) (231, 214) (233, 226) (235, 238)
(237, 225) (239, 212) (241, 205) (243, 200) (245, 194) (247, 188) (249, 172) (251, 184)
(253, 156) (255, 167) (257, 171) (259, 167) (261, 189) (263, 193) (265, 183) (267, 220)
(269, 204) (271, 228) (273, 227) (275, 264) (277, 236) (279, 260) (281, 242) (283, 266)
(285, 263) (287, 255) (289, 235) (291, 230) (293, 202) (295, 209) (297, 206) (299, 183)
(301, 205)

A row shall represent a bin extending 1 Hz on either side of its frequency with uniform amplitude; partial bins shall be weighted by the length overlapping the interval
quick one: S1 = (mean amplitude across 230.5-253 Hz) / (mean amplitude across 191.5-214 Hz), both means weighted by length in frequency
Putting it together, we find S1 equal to 1.57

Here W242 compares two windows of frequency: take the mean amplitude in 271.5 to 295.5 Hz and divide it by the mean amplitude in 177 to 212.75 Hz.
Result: 2.0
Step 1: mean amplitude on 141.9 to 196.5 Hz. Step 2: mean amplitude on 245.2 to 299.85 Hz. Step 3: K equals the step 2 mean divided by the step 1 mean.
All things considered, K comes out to 1.26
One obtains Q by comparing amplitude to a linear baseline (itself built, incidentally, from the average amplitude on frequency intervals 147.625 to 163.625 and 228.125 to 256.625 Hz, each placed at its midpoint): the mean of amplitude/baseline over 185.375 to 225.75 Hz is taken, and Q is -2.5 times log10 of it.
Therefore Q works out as 0.413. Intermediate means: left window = 220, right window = 198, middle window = 141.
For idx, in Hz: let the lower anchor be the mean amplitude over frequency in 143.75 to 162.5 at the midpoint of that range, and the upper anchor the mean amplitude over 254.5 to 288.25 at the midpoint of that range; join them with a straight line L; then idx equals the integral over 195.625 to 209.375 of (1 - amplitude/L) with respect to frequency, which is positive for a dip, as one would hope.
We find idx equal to 5.7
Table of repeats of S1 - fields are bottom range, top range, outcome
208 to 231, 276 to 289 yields 1.31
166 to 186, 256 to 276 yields 1.41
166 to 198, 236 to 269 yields 1.53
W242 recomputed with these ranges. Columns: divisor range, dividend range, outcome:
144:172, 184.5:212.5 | 0.56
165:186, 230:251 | 1.40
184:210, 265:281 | 2.08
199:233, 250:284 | 1.17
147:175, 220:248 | 1.04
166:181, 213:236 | 1.30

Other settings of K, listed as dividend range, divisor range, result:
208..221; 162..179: 1.06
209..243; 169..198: 1.71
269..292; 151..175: 1.23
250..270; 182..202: 1.91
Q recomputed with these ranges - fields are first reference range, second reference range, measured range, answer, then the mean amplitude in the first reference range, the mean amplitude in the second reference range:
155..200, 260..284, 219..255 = -0.04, 145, 226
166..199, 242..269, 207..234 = -0.24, 123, 184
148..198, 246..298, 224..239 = -0.16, 157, 212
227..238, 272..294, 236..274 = 0.19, 223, 244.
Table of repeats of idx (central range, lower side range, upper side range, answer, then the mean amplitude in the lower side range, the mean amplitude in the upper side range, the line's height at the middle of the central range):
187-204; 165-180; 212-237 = 7.7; 163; 204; 181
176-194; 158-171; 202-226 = 7.7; 191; 174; 184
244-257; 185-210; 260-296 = 0.8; 112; 228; 188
